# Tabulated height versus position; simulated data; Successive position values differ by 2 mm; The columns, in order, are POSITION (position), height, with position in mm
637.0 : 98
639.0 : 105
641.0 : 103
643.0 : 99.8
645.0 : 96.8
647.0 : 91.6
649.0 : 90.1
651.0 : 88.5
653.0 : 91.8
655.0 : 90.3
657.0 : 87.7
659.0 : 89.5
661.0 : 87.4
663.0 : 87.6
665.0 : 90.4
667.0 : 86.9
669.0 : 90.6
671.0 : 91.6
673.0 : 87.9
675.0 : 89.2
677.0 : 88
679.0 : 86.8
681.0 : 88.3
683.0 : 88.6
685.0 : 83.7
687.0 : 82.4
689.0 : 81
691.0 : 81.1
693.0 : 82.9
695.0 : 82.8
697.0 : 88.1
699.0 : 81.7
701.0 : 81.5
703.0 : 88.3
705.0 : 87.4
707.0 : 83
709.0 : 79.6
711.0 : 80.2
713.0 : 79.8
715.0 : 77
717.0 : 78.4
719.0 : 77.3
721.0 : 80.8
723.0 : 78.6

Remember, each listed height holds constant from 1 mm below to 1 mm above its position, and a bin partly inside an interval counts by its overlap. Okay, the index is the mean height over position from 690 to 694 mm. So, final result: 82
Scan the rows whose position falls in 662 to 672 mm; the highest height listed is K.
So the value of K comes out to 91.6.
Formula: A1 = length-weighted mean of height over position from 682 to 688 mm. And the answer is 84.9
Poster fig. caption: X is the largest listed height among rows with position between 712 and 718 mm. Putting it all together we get 79.8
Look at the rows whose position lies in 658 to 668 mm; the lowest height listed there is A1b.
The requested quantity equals 86.9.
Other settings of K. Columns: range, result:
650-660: 91.8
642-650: 99.8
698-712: 88.3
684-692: 83.7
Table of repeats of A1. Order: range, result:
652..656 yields 91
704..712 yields 82.6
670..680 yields 88.7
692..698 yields 84.6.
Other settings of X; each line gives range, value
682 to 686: 88.6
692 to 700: 88.1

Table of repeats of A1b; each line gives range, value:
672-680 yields 86.8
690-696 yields 81.1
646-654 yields 88.5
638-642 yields 103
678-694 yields 81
